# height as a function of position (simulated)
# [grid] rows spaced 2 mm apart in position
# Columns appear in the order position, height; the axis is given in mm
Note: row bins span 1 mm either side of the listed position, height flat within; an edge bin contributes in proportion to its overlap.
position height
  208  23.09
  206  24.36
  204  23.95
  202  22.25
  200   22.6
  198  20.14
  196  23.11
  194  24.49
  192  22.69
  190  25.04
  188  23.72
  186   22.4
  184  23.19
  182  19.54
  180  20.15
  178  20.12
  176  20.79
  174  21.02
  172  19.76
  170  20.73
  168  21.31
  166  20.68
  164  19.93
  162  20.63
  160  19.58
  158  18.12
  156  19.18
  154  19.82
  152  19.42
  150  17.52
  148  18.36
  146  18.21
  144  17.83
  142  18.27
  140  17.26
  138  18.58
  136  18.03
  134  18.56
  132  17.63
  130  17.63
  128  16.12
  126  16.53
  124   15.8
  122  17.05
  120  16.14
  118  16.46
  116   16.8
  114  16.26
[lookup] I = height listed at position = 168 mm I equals 21.31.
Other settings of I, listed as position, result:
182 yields 19.54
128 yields 16.12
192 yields 22.69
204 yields 23.95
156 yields 19.18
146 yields 18.21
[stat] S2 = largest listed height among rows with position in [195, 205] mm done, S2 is 23.95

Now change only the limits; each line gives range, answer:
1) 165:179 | 21.31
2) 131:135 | 18.56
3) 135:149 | 18.58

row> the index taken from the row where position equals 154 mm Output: 19.82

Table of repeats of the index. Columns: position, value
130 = 17.63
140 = 17.26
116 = 16.8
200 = 22.6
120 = 16.14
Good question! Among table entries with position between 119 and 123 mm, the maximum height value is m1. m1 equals 17.05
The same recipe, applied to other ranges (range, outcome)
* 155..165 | 20.63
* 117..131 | 17.63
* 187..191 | 25.04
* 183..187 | 23.19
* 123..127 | 16.53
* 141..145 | 18.27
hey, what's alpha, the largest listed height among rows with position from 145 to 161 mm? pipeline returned 19.82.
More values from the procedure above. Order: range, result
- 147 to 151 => 18.36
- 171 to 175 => 21.02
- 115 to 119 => 16.8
